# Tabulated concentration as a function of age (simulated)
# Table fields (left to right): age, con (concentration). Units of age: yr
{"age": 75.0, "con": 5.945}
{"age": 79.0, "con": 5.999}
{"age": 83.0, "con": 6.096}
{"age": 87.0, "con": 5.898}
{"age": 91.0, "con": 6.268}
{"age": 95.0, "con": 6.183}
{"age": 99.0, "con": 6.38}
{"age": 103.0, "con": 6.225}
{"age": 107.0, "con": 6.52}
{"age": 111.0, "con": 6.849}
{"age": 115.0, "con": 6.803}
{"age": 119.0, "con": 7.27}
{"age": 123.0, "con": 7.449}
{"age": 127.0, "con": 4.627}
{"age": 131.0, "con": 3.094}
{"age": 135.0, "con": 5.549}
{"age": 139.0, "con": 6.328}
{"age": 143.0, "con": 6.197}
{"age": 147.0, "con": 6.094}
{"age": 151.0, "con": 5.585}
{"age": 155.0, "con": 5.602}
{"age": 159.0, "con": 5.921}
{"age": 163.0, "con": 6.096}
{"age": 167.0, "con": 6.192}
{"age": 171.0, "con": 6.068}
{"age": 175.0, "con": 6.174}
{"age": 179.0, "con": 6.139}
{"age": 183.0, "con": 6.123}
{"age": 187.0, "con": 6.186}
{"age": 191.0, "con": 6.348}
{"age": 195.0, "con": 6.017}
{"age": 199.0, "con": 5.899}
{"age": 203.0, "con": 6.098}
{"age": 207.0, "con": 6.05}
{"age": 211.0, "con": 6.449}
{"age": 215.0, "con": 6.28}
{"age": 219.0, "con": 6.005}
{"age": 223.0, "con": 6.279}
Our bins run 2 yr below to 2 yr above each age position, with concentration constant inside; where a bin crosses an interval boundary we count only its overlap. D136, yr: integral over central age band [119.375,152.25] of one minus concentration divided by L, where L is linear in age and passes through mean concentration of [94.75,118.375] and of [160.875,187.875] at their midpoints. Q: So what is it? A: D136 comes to 3.5 yr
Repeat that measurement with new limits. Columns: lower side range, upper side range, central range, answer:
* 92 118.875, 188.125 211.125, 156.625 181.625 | 0.65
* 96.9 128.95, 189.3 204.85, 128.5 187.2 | 4.46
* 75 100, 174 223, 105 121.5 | -2.04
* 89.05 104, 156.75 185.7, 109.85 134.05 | 0.96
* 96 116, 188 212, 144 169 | 1.53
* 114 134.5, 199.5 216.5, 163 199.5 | -0.46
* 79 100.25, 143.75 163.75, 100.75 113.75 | -1.03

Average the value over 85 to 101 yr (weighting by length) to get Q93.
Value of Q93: 6.18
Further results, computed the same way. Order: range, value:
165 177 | 6.14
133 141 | 5.94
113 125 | 7.17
